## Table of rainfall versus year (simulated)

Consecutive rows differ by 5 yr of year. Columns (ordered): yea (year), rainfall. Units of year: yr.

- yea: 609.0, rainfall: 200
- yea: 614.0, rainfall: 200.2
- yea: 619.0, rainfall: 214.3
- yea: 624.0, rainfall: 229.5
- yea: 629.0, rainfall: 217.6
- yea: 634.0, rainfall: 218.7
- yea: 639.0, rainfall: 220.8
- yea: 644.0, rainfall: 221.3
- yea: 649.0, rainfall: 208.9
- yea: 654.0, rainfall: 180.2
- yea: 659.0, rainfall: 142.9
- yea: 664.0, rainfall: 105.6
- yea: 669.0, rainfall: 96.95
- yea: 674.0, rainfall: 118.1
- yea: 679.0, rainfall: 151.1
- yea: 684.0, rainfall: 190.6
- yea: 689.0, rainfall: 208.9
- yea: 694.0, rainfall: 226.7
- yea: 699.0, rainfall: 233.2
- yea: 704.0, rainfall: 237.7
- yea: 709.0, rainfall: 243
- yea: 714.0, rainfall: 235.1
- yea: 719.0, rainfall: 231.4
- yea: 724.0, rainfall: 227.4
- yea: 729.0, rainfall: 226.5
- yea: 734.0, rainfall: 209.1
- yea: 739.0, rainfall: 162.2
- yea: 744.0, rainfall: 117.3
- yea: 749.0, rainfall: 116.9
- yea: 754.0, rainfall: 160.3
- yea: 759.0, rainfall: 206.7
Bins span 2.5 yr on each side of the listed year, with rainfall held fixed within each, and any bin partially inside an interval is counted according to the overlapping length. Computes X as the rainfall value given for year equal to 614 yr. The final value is 200.2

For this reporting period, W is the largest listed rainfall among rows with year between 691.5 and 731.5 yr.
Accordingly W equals 243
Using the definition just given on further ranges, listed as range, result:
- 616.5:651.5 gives 229.5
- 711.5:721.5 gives 235.1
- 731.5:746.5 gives 209.1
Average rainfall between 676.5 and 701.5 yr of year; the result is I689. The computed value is 202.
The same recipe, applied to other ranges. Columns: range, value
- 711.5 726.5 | 231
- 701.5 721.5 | 237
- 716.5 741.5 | 211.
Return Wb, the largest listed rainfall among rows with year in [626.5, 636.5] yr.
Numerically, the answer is 218.7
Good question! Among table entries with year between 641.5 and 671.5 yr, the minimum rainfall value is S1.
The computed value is 96.95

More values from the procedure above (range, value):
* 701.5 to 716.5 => 235.1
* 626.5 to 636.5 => 217.6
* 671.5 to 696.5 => 118.1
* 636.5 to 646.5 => 220.8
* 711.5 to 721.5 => 231.4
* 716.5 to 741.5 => 162.2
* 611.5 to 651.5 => 200.2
